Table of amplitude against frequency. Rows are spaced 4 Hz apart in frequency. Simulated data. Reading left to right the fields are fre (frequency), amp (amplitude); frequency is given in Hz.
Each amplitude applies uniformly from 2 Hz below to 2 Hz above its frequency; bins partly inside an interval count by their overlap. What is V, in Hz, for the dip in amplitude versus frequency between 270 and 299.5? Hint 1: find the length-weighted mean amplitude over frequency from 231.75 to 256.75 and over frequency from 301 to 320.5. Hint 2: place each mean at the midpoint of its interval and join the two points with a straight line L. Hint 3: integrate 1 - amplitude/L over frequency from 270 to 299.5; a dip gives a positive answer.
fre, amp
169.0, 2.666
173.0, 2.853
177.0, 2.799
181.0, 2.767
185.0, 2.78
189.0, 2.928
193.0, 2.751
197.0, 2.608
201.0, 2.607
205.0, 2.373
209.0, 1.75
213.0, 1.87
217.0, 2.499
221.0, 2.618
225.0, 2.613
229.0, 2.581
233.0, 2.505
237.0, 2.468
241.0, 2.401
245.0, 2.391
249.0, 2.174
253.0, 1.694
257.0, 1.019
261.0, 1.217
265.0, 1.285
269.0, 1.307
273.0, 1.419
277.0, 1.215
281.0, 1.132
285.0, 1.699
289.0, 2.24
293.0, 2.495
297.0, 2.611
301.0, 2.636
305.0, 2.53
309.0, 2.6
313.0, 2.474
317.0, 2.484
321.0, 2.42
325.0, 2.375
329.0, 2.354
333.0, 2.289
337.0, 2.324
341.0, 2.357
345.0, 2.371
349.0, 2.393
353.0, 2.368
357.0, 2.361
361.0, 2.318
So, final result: 7.1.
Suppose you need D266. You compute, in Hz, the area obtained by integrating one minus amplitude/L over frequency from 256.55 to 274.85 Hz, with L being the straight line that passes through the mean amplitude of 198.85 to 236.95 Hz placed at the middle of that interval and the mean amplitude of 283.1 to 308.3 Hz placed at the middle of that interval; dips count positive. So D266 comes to 8.57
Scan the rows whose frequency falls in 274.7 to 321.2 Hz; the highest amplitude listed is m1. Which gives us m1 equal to 2.636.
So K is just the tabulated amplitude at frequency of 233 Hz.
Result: 2.505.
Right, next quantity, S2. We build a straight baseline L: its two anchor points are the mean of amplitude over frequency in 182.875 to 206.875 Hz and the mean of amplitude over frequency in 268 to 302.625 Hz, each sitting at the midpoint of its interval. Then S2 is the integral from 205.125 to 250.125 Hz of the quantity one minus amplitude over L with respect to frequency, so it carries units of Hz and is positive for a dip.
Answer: 0.3 Hz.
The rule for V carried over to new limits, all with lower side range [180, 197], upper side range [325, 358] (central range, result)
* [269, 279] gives 4.8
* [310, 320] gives -0.2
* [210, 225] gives 2.1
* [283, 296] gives 1.7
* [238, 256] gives 3.5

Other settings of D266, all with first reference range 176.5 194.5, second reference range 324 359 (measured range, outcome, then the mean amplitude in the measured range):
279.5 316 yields 2.7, 2.29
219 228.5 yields 0.3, 2.61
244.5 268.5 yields 9.6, 1.56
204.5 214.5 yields 2.9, 1.95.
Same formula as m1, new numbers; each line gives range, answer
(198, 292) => 2.618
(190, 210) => 2.751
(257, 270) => 1.307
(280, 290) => 2.24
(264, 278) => 1.419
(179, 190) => 2.928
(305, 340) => 2.6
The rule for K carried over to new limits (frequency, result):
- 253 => 1.694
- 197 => 2.608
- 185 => 2.78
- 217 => 2.499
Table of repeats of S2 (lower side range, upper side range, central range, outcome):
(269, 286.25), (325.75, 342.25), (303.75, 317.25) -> -4.3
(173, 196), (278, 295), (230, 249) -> -1.1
